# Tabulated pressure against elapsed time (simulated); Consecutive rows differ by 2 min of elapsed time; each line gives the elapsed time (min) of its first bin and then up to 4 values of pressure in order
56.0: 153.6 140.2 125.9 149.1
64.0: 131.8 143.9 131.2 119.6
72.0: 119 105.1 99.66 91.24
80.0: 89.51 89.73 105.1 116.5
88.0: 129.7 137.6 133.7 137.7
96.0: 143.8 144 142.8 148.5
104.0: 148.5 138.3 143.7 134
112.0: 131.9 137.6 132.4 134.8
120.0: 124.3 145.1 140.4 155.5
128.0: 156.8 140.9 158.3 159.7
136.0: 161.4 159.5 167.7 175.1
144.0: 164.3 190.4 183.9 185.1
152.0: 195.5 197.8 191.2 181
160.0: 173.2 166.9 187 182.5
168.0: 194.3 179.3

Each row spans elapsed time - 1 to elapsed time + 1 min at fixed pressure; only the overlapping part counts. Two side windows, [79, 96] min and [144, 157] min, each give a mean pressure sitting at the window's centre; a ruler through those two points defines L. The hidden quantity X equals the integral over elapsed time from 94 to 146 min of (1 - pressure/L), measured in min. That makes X 2.0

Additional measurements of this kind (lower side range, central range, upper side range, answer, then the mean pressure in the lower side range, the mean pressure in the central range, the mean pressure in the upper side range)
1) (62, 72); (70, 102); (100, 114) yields 3.9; 132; 120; 141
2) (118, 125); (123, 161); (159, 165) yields -3.4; 136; 170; 176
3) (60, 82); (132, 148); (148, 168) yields 0.2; 117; 169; 185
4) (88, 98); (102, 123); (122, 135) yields 1.1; 138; 138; 151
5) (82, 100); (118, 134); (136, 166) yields 1.3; 129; 146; 179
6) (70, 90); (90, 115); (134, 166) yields -2.0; 107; 140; 178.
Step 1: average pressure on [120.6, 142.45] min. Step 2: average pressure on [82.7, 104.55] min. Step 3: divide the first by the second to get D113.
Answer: 1.16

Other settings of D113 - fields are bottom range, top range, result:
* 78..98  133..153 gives 1.45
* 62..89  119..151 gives 1.40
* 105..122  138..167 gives 1.34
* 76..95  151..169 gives 1.63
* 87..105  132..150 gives 1.21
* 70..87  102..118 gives 1.34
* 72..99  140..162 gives 1.55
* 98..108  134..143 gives 1.14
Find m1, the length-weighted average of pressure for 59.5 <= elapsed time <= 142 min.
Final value 135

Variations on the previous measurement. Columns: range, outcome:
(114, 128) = 140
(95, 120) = 139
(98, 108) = 144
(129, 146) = 163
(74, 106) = 124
